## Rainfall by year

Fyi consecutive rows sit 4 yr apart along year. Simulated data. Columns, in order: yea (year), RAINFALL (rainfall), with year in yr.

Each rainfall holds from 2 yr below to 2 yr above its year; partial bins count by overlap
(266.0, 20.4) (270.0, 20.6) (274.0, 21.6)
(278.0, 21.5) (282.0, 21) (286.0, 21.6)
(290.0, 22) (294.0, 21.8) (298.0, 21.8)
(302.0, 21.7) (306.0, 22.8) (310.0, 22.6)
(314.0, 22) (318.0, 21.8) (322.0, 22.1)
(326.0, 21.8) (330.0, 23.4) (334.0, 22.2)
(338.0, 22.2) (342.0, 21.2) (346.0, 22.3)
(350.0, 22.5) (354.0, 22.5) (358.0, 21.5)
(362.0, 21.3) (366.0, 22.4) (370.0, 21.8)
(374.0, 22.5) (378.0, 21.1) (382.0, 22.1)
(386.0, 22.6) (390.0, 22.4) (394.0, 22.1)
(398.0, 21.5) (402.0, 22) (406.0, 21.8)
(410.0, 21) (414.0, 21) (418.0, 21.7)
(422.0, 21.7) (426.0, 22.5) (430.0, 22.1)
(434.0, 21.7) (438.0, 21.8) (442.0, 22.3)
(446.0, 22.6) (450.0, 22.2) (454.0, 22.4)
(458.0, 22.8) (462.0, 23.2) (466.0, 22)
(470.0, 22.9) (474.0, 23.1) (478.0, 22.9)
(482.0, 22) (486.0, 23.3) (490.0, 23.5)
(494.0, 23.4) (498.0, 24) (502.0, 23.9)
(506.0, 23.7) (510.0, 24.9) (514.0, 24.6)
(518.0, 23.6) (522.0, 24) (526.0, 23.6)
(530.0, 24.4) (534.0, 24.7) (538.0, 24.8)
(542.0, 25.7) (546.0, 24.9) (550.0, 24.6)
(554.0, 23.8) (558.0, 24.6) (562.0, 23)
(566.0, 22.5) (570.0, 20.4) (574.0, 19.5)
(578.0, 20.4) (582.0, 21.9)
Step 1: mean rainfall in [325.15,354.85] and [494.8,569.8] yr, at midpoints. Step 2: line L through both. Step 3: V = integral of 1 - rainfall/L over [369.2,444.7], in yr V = 3.3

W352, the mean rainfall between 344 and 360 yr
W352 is 22.2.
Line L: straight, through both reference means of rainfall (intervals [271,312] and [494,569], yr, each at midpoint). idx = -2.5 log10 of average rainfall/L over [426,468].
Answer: 0.05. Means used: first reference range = 21.8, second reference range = 24.1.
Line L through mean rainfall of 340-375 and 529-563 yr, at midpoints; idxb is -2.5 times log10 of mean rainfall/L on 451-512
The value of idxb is 0.02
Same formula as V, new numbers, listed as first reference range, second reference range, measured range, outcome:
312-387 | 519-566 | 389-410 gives 0.7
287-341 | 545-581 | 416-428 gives 0.2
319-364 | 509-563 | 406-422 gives 1.1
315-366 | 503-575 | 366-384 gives 0.4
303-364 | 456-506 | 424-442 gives 0.6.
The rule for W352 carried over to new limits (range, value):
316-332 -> 22.3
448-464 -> 22.6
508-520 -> 24.4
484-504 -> 23.6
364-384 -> 22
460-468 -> 22.6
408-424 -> 21.4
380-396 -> 22.3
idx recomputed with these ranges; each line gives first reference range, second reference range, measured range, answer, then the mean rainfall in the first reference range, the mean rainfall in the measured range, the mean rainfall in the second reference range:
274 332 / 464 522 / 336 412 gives 0.03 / 22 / 21.9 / 23.4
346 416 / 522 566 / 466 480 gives 0.02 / 21.9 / 22.8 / 24.3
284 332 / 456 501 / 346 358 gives 0.00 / 22.1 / 22.3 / 23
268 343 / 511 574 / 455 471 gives 0.02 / 21.9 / 22.7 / 23.8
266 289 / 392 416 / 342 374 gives -0.03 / 21.2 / 22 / 21.6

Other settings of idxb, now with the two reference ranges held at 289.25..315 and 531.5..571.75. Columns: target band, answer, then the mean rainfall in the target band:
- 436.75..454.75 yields 0.04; 22.3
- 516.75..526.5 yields 0.00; 23.8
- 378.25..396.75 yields 0.03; 22.2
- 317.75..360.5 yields 0.01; 22.1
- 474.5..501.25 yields 0.01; 23.2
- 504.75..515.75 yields -0.04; 24.4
